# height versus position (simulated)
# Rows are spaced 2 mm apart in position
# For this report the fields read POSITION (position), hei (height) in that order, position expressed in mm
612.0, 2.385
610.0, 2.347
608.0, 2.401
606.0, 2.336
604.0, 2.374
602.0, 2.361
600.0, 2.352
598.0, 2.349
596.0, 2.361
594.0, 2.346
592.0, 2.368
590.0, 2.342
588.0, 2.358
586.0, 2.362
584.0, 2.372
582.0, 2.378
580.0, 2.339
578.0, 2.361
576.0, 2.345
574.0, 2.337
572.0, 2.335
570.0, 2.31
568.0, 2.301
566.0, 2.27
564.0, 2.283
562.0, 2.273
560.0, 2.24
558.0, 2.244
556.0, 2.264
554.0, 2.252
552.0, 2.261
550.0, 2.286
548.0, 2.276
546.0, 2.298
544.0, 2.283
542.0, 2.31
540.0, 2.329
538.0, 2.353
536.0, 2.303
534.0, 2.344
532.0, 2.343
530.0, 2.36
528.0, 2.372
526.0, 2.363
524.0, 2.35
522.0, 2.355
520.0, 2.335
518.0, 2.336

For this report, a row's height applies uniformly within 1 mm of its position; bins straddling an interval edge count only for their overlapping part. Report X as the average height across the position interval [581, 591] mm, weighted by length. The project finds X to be 2.36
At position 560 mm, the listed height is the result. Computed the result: 2.24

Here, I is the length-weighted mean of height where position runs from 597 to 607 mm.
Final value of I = 2.35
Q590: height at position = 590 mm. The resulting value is 2.342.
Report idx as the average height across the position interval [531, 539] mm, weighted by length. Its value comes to 2.34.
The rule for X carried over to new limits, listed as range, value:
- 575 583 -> 2.36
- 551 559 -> 2.26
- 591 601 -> 2.36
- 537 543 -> 2.33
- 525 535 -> 2.36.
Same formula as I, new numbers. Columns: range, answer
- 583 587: 2.37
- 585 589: 2.36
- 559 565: 2.27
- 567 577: 2.33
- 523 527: 2.36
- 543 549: 2.29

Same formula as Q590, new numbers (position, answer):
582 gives 2.378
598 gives 2.349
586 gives 2.362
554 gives 2.252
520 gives 2.335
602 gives 2.361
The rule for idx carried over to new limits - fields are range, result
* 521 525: 2.35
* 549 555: 2.27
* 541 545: 2.3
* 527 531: 2.37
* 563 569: 2.28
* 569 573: 2.32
